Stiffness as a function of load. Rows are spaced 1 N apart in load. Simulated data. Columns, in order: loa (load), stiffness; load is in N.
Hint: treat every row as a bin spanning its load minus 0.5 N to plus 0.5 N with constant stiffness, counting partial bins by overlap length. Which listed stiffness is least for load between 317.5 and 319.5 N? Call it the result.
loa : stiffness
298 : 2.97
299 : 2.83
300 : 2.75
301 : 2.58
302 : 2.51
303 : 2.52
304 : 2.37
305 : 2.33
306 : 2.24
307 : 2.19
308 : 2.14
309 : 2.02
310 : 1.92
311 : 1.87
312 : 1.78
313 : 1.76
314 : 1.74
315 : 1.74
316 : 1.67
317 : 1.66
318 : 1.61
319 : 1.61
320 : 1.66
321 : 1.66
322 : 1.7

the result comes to 1.61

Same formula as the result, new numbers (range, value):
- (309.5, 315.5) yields 1.74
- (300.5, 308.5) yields 2.14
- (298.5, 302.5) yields 2.51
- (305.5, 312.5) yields 1.78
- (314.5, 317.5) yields 1.66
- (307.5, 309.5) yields 2.02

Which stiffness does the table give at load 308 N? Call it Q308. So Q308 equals 2.14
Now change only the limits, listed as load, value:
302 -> 2.51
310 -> 1.92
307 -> 2.19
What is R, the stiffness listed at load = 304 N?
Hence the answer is 2.37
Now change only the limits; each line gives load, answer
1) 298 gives 2.97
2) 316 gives 1.67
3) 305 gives 2.33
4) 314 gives 1.74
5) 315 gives 1.74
